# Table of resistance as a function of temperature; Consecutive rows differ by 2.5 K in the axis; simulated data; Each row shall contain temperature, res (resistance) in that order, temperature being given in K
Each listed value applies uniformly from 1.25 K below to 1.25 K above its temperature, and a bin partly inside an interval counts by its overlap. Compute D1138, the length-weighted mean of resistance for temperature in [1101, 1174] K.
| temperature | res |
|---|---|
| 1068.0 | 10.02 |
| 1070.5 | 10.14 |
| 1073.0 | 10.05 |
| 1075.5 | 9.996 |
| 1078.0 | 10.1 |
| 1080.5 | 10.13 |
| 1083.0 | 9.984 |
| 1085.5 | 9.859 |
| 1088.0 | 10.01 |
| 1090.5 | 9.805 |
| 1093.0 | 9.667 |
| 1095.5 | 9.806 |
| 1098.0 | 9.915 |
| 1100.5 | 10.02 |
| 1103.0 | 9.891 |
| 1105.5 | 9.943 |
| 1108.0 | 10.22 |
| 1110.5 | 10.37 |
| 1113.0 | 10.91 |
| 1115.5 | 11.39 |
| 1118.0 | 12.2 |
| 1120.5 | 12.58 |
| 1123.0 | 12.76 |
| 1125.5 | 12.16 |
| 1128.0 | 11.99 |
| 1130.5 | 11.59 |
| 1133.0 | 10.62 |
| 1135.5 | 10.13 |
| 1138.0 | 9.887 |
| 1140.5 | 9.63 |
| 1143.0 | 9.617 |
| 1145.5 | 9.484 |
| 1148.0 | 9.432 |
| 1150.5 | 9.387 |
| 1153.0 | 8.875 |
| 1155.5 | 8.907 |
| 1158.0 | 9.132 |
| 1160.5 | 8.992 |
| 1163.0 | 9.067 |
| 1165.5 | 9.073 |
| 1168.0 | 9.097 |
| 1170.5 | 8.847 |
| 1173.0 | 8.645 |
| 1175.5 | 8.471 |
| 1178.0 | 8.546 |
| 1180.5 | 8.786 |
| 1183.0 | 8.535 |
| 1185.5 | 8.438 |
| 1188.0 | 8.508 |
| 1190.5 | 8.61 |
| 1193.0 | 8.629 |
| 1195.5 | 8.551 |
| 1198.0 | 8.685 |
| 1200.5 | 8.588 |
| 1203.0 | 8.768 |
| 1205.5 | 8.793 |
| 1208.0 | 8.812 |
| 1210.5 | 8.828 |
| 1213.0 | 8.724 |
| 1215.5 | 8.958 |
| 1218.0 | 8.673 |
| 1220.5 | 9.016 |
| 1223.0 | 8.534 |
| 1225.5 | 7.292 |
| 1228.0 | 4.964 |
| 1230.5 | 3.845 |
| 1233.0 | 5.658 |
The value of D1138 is 10.2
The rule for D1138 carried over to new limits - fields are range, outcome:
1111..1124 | 11.9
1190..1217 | 8.73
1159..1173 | 8.98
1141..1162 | 9.24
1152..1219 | 8.76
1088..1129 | 10.8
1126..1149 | 10.3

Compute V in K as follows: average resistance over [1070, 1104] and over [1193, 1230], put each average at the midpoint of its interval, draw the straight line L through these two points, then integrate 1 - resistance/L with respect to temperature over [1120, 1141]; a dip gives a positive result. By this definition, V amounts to -4.2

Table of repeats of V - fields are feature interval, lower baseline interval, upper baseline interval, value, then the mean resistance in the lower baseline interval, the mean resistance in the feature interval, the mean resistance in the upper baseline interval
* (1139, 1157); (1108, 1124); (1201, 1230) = 2.0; 11.6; 9.34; 8.2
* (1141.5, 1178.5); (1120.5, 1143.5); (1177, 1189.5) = 2.4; 11.1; 9.05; 8.56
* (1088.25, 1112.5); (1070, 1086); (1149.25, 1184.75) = -0.6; 10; 9.99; 8.88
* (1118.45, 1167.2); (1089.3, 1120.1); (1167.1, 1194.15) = -3.3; 10.4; 10.2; 8.64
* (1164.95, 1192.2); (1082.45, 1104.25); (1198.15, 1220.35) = 1.2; 9.88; 8.68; 8.78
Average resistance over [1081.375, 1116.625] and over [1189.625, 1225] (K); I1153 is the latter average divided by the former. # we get 0.86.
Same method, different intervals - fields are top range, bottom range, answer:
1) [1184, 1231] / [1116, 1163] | 0.79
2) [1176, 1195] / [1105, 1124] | 0.76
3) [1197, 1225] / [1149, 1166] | 0.96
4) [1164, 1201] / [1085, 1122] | 0.83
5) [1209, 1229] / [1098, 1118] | 0.78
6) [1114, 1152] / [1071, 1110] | 1.09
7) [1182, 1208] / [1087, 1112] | 0.86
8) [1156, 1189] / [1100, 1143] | 0.80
